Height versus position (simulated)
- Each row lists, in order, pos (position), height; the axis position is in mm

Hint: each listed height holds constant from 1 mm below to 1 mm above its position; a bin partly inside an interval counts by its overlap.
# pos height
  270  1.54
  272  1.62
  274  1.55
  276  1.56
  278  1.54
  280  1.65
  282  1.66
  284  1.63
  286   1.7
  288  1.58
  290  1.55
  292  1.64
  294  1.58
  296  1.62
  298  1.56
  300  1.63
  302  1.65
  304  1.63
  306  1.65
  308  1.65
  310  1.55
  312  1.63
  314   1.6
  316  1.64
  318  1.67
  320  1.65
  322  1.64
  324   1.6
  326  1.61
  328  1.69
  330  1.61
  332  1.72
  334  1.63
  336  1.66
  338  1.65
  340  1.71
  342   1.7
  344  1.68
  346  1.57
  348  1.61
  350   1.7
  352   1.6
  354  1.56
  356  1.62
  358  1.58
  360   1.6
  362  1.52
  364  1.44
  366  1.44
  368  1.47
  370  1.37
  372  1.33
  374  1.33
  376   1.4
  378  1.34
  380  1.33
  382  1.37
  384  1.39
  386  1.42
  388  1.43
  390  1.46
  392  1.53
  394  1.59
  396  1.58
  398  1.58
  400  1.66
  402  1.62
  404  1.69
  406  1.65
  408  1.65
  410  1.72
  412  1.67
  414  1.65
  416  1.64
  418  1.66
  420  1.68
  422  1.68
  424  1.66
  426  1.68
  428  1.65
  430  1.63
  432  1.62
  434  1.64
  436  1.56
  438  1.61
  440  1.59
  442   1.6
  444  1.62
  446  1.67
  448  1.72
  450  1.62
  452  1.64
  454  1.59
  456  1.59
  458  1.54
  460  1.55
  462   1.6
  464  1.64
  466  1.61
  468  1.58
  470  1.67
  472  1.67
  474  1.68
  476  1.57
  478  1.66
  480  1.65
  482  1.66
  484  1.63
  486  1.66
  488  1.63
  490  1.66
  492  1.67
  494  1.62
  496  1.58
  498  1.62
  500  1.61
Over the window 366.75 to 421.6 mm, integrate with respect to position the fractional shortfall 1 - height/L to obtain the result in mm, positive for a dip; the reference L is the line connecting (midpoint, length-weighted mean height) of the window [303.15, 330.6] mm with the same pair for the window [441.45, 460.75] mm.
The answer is 3.2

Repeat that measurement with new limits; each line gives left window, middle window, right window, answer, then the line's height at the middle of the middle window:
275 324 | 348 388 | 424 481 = 3.81 mm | 1.62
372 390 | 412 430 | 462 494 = -2.12 mm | 1.49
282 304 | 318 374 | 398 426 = 1.66 mm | 1.64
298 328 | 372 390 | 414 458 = 2.79 mm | 1.63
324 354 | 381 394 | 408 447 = 1.58 mm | 1.65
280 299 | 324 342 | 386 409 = -0.66 mm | 1.6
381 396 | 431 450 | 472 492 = -0.72 mm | 1.57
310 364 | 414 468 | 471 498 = 0.35 mm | 1.64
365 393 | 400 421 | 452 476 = -2.62 mm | 1.48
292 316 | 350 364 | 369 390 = -1.27 mm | 1.45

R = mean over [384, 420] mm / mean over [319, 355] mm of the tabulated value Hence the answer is 0.97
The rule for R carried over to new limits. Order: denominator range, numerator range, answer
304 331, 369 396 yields 0.87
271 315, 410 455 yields 1.02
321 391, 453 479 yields 1.05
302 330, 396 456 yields 1.01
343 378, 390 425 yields 1.08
